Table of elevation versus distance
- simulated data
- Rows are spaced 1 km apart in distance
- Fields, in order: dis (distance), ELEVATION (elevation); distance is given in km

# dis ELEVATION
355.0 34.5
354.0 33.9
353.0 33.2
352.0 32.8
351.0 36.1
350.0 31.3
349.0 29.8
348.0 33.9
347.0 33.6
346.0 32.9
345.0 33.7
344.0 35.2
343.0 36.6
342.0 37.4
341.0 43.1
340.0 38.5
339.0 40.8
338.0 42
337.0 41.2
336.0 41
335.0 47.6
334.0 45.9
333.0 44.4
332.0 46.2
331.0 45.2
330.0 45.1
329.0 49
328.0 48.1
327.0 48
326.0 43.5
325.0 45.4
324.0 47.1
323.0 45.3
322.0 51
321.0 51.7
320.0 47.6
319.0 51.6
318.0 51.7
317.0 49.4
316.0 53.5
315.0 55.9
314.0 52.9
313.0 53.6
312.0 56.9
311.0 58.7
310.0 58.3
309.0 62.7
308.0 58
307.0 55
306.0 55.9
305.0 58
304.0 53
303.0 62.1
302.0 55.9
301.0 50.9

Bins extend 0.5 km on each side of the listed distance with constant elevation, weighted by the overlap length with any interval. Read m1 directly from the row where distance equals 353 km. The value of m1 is 33.2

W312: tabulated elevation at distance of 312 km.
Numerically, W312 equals 56.9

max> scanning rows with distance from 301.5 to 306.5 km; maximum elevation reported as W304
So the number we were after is 62.1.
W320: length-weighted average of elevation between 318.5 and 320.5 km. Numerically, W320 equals 49.6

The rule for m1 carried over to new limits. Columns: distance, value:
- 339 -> 40.8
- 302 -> 55.9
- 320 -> 47.6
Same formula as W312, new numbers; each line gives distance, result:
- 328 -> 48.1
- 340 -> 38.5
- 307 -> 55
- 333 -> 44.4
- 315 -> 55.9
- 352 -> 32.8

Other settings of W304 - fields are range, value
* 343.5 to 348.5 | 35.2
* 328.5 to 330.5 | 49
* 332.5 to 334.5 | 45.9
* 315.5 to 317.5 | 53.5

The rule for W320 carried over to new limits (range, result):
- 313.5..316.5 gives 54.1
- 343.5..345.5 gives 34.5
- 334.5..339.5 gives 42.5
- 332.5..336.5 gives 44.7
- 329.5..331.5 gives 45.2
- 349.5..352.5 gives 33.4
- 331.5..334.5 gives 45.5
